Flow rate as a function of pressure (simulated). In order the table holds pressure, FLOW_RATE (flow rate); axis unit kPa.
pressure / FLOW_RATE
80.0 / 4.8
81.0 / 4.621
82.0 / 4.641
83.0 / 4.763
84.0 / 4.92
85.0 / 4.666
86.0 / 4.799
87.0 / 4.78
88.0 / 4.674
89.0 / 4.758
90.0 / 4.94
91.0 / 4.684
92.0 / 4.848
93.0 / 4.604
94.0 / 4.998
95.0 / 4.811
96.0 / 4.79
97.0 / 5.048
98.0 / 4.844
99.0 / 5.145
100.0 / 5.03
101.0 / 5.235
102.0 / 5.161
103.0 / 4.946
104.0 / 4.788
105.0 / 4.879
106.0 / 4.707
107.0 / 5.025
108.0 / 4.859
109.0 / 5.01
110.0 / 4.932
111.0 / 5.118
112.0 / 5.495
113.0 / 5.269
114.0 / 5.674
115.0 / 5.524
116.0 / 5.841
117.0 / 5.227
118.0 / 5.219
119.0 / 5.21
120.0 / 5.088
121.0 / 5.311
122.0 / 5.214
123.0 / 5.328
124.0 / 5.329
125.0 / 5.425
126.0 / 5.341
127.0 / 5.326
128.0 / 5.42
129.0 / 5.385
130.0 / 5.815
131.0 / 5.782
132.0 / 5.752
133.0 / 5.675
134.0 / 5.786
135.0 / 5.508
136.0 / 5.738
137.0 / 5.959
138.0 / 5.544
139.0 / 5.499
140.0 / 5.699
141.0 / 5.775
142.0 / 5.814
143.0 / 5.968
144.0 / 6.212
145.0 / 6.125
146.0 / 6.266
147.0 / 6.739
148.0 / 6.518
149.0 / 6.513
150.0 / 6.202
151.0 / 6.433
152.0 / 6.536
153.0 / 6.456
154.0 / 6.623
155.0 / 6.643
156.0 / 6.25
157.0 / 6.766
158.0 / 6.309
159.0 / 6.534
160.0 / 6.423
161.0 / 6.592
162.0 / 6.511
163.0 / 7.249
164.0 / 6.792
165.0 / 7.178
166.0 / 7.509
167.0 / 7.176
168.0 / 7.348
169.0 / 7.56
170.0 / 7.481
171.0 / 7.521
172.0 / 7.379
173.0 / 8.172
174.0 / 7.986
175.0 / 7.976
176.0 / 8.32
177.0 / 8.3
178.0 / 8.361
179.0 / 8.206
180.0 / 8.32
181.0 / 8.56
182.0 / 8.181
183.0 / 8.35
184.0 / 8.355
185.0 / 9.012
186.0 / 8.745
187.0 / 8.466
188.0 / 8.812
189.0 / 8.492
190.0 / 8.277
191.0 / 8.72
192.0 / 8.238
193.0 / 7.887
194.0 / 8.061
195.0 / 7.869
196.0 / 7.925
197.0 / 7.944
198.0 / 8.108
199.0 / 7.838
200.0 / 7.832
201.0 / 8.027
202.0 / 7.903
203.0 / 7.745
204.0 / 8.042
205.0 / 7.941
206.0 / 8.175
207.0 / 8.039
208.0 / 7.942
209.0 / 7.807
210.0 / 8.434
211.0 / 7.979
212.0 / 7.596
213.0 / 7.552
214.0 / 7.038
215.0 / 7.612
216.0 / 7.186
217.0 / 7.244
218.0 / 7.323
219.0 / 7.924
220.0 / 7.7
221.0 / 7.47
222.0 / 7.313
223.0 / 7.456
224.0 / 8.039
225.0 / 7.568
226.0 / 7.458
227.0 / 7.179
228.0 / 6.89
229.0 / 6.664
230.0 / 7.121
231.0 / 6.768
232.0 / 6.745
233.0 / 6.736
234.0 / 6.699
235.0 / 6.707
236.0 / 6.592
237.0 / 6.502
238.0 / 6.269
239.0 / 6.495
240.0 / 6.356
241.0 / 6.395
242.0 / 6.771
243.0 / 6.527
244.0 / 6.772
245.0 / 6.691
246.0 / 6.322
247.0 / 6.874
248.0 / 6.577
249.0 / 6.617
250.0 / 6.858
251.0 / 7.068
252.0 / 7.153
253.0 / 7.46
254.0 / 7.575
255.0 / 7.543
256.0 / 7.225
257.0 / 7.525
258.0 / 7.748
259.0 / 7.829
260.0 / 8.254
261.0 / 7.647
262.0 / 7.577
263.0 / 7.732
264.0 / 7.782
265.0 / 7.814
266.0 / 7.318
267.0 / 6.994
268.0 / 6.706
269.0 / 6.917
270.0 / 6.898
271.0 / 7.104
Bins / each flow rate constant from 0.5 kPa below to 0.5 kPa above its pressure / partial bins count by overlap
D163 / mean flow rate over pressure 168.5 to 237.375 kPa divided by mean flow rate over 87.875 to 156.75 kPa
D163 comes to 1.42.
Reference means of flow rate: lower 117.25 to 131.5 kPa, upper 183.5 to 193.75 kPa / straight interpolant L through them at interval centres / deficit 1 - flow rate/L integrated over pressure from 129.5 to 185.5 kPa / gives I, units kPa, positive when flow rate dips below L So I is 1.1 kPa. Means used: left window 5.37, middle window 6.86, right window 8.49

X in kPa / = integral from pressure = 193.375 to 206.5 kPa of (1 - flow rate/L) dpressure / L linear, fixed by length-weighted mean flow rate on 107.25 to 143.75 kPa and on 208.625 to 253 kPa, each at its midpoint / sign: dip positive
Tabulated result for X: -2.69 kPa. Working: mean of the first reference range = 5.47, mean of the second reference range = 7.07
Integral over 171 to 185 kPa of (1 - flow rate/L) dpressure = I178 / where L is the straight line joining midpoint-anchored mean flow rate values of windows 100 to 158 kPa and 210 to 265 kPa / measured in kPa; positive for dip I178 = -4.1 kPa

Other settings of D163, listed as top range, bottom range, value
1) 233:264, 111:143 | 1.27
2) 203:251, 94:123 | 1.40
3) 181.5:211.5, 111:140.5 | 1.49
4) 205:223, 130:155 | 1.27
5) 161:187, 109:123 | 1.48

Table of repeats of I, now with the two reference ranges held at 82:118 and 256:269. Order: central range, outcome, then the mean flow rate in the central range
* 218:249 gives 0.7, 6.92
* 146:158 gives -1.4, 6.5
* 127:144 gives -0.5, 5.7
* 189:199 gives -2.6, 8.12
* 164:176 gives -2.9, 7.57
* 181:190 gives -3.1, 8.54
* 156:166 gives -1.3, 6.72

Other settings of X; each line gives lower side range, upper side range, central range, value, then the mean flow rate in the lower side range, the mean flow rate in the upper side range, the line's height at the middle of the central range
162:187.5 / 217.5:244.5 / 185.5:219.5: -2.3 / 7.91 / 6.98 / 7.45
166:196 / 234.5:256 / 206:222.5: -0.5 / 8.13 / 6.78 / 7.43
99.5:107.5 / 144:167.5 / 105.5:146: 1.3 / 4.97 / 6.61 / 5.67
